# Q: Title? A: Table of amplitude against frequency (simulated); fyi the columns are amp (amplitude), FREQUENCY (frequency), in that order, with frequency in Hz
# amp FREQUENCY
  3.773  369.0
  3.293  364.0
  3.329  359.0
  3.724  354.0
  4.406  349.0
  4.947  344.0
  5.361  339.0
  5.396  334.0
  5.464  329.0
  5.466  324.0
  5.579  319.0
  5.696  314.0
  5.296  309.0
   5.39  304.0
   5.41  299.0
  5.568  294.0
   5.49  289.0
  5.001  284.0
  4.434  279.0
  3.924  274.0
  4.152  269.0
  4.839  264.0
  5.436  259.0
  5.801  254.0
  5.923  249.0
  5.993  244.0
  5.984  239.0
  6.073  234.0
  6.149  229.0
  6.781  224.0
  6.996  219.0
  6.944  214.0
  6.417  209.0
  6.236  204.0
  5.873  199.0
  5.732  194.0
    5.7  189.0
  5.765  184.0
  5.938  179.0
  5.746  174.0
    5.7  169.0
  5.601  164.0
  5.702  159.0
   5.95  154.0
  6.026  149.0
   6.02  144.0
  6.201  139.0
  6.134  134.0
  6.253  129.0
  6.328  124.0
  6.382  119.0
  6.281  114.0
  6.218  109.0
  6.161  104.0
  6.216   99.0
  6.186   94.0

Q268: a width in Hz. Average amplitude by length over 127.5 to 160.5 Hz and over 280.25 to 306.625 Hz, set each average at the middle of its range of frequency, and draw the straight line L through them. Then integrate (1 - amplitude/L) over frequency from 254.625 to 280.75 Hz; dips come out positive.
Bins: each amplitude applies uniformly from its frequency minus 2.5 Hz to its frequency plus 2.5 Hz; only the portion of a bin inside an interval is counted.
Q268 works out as 3.86 Hz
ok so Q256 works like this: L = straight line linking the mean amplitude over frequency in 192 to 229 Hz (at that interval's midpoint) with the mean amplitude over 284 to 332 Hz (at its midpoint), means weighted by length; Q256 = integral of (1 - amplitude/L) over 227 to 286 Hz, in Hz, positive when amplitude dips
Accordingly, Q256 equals 6.7 Hz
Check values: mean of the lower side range 6.42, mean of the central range 5.3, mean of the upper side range 5.46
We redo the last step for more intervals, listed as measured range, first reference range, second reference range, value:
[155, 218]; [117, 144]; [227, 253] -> 1.5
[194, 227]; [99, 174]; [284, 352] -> -4.1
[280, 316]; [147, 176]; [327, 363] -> -3.4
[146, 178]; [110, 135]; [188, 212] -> 1.8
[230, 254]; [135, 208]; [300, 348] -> -1.4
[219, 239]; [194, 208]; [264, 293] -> -3.0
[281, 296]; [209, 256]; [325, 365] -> 0.3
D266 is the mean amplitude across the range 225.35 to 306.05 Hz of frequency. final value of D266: 5.37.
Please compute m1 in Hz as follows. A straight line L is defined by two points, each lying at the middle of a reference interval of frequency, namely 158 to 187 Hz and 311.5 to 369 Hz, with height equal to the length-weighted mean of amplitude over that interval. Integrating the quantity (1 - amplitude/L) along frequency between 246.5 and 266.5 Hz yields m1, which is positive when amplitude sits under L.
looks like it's -1.0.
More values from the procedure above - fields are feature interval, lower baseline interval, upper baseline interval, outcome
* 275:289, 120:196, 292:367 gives 1.2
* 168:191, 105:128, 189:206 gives 0.8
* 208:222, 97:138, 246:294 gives -3.5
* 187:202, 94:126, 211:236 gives 1.7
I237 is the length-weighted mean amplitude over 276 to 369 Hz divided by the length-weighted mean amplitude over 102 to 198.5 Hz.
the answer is 0.82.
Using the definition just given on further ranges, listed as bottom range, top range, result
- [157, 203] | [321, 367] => 0.80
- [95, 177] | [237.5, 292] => 0.85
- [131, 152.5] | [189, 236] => 1.04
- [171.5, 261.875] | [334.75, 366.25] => 0.70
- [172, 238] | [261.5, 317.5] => 0.81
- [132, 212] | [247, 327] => 0.88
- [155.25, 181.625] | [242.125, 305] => 0.90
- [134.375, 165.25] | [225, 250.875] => 1.02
